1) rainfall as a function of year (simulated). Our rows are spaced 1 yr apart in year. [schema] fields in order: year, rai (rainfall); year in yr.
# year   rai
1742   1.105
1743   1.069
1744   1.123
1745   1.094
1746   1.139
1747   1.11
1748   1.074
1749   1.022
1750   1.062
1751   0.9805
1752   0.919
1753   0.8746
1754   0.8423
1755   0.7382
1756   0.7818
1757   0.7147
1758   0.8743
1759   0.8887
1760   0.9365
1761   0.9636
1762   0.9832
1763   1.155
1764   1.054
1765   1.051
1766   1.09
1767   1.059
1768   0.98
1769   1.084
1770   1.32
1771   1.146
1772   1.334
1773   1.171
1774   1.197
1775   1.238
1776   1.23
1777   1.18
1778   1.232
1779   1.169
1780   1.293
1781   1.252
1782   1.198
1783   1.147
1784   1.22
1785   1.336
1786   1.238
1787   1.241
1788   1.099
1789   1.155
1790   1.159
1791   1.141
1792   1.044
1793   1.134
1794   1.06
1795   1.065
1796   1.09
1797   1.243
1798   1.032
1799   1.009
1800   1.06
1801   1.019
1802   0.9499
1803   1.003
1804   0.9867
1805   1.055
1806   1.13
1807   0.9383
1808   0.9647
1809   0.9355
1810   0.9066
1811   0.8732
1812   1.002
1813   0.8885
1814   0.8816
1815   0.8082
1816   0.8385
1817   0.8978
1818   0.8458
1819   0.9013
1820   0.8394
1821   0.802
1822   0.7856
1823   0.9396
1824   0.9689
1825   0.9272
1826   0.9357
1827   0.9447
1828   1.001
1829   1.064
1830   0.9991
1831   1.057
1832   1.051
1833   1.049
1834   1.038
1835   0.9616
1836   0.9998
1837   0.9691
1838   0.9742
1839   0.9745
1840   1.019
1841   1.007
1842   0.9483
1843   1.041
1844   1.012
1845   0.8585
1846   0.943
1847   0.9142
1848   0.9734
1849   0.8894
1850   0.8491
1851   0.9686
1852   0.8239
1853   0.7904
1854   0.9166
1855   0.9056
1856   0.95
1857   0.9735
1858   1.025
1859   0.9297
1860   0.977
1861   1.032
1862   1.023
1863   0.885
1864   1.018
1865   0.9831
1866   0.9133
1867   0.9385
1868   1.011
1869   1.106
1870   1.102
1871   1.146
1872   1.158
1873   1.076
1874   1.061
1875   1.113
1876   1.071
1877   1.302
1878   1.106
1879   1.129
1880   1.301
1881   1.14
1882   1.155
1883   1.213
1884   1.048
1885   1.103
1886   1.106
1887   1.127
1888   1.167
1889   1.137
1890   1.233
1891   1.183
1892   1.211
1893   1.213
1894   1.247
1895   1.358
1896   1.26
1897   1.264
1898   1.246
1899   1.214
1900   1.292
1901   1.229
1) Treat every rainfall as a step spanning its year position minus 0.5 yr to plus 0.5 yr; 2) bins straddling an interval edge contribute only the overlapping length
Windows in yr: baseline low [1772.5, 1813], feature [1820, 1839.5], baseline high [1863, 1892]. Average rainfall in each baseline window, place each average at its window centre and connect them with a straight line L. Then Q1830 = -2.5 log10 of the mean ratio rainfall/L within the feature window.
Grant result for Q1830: 0.15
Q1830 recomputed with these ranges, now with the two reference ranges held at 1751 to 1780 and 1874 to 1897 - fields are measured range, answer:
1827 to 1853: 0.16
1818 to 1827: 0.24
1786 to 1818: 0.07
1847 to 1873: 0.18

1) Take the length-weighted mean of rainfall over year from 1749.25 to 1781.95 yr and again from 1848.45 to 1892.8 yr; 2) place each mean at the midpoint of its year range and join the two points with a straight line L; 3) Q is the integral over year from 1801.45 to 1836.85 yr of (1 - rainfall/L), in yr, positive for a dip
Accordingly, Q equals 3.6 yr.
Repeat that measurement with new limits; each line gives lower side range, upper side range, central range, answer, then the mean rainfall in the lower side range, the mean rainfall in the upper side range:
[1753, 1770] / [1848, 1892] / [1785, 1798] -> -2.1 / 0.958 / 1.05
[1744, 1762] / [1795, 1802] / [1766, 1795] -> -4.5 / 0.948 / 1.07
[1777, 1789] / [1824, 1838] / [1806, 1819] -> 2.1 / 1.22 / 0.998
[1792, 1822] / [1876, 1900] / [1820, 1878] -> 5.4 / 0.969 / 1.19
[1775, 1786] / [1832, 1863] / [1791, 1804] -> 1.1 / 1.23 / 0.958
